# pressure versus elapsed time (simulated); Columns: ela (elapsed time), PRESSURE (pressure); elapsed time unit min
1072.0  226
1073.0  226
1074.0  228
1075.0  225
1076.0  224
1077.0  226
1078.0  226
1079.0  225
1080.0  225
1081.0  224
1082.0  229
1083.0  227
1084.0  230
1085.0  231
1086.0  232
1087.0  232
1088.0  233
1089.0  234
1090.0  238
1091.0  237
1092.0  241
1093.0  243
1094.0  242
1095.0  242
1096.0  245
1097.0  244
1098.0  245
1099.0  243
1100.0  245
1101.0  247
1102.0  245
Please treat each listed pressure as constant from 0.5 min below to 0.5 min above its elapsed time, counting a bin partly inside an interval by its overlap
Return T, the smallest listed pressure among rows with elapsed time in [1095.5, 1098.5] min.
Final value 244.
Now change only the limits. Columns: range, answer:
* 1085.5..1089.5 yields 232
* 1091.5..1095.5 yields 241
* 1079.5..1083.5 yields 224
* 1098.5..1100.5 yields 243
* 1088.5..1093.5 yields 234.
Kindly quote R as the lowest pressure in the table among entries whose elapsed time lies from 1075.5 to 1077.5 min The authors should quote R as 224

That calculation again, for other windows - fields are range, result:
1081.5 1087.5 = 227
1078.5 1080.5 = 225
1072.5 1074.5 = 226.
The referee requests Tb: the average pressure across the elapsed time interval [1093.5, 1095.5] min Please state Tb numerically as 242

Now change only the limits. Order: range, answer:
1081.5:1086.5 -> 230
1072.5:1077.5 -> 226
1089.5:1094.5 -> 240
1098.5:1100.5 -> 244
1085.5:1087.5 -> 232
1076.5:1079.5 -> 226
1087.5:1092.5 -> 237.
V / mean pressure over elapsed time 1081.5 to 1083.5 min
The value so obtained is 228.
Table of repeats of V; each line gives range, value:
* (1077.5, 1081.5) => 225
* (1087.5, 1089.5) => 234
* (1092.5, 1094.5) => 242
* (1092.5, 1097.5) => 243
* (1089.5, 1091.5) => 238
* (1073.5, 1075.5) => 226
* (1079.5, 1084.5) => 227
